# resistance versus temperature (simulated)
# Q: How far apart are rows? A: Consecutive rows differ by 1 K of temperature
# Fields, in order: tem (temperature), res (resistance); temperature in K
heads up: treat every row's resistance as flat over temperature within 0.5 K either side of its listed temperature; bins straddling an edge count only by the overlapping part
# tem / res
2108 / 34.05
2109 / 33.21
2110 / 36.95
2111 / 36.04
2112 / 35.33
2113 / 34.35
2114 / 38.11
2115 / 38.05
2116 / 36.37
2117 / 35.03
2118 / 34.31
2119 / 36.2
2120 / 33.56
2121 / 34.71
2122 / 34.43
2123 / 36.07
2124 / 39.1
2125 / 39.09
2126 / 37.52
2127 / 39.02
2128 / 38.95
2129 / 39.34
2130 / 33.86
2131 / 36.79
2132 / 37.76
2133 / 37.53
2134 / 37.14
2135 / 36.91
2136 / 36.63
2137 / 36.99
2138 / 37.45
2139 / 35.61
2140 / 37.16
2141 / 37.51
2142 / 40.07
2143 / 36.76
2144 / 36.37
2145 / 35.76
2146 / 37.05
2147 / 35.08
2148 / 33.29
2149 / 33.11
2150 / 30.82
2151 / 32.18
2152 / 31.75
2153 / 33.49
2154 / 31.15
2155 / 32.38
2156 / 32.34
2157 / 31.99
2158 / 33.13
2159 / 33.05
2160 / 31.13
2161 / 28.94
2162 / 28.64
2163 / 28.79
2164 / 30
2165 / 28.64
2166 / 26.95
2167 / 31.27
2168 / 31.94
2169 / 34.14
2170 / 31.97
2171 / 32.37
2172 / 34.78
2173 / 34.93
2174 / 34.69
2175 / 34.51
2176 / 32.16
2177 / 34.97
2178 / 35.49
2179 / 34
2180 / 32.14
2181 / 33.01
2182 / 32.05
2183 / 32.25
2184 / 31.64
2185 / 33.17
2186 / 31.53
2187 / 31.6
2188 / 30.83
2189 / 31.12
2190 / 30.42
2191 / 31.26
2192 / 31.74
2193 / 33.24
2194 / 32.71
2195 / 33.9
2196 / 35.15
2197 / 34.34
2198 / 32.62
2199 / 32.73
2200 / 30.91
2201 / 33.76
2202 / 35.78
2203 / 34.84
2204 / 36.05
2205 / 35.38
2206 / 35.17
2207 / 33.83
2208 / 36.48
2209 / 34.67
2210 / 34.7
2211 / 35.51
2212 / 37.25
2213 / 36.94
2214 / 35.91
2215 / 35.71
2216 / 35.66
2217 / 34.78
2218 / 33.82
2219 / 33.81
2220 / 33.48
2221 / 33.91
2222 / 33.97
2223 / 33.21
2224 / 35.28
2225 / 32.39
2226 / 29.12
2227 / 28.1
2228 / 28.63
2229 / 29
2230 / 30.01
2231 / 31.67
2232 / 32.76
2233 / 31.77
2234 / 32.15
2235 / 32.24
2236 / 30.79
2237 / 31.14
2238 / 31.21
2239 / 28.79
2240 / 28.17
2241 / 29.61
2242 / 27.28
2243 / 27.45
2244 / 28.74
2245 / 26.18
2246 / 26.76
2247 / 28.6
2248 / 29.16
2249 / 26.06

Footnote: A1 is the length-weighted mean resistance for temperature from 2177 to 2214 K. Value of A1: 33.6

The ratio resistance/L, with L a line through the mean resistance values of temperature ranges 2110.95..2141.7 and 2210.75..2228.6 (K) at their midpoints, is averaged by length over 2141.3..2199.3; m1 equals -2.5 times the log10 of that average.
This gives 0.08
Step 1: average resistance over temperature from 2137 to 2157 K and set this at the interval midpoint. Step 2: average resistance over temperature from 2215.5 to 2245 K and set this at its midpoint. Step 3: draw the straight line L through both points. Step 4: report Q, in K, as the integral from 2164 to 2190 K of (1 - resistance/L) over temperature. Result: 0.8 K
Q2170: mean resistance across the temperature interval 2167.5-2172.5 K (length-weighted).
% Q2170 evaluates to 33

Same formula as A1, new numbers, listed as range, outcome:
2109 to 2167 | 34.8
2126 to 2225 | 34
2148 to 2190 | 32.1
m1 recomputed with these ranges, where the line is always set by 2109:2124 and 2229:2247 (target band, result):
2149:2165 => 0.08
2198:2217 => -0.12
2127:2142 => -0.07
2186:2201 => -0.01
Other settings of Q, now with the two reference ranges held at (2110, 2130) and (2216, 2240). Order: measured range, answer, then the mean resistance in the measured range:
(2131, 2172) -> 1.8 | 33.7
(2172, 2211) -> -0.1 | 33.5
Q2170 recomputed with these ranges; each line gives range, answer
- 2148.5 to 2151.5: 32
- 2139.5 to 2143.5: 37.9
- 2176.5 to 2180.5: 34.2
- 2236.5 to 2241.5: 29.8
